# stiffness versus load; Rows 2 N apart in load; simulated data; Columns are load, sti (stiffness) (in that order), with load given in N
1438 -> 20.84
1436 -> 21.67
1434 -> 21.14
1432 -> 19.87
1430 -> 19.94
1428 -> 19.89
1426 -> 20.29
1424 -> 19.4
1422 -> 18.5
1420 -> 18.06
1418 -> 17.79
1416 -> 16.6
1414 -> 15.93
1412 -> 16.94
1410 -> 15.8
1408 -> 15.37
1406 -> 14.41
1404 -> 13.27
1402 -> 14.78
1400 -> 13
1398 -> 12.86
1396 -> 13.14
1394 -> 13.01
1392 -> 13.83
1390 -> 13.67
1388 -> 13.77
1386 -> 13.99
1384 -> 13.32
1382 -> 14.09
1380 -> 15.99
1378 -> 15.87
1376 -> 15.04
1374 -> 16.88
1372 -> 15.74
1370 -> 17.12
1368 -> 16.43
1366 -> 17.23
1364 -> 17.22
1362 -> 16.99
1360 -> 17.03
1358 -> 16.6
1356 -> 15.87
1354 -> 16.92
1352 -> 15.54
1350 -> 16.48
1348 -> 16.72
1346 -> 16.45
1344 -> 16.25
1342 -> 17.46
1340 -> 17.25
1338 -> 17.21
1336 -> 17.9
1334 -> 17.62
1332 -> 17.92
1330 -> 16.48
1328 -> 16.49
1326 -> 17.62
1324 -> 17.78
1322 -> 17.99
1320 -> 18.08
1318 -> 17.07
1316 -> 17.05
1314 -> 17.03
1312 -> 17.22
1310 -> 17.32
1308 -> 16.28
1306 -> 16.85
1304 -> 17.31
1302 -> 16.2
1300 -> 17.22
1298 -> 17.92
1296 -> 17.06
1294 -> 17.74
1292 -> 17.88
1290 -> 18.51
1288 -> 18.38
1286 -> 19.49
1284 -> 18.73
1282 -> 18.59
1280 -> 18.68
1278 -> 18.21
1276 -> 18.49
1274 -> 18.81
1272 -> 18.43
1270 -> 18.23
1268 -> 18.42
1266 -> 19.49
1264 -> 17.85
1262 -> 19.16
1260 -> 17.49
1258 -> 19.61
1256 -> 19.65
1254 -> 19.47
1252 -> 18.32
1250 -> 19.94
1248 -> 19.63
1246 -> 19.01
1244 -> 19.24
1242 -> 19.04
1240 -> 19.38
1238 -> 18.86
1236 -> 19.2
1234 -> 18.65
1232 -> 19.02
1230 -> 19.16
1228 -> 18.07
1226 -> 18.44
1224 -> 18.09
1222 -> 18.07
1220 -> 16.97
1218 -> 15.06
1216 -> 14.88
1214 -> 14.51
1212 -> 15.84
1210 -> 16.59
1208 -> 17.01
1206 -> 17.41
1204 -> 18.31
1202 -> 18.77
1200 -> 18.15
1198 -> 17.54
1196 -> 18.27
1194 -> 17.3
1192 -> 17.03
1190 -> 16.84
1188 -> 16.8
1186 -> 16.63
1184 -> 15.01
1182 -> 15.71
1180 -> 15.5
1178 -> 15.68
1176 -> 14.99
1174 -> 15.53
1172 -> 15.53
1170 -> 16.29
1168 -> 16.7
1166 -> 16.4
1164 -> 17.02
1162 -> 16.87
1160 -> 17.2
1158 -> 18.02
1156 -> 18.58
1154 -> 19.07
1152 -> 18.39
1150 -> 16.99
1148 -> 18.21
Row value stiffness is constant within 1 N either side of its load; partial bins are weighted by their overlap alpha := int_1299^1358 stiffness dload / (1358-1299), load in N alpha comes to 17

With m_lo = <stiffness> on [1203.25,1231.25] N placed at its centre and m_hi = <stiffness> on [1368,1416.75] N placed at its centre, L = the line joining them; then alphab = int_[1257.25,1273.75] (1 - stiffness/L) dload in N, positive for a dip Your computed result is -2.17 N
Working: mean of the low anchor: 17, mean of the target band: 18.6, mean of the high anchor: 14.8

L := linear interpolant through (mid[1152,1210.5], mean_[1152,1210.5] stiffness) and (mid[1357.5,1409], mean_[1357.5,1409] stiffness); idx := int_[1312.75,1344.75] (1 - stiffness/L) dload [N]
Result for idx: -3.7 N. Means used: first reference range 17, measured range 17.3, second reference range 15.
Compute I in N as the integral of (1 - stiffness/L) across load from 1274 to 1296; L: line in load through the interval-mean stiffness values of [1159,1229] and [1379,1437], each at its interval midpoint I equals -2.56 N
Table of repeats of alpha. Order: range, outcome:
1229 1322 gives 18.3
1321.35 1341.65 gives 17.4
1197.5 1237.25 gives 17.5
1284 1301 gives 18.1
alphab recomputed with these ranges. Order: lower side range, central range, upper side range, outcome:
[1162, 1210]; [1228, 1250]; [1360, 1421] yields -3.72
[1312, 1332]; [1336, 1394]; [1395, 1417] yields 0.25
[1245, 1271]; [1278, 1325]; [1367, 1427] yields 0.49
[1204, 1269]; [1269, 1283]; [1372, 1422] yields -0.89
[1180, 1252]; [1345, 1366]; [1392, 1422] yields -1.06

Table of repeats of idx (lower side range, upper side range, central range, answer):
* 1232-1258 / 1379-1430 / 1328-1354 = 0.17 N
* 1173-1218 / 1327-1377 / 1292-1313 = -0.59 N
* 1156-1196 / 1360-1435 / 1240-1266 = -4.30 N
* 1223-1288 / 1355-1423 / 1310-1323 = -0.08 N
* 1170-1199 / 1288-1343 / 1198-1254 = -4.55 N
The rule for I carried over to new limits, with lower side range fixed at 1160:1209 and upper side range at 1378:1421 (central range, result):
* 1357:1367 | -1.3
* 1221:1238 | -2.4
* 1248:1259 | -2.3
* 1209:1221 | 0.6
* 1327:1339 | -1.5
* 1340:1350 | -1.0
